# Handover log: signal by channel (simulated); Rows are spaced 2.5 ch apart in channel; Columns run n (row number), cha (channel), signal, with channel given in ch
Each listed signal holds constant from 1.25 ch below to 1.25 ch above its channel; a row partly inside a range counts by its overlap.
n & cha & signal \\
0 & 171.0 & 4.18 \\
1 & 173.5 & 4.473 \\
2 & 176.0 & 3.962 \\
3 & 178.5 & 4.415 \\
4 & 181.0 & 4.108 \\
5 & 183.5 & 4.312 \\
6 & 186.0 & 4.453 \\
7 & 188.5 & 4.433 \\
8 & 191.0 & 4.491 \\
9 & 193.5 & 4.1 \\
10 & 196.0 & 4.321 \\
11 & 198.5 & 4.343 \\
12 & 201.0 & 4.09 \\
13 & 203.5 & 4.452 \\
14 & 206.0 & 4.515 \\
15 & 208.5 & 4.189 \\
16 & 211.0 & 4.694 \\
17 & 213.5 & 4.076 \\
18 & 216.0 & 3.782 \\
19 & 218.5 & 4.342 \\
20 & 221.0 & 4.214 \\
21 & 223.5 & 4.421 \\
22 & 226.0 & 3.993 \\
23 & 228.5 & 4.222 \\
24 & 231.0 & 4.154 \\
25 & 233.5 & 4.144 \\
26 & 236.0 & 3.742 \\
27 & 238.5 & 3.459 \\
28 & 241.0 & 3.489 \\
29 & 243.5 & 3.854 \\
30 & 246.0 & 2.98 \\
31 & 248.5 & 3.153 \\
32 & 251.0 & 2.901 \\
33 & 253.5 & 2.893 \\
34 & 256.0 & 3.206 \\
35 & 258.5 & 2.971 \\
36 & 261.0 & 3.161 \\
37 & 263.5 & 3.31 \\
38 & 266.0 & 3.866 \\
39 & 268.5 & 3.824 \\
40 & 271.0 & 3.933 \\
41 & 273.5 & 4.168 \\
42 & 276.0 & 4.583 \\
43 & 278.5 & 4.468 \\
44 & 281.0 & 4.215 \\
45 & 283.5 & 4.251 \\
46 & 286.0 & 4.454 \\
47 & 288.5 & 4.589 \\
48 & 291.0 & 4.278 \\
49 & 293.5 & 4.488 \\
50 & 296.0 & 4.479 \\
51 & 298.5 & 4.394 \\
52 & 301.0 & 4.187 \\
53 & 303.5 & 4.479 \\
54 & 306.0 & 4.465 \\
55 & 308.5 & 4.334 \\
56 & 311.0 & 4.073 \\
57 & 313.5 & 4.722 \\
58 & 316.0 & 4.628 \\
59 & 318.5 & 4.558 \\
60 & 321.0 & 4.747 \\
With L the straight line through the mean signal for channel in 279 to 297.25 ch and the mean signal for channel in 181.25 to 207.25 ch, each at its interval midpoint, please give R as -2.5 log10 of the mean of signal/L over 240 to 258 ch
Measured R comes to 0.34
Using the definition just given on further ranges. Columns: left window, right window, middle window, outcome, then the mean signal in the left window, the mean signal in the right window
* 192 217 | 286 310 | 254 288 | 0.131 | 4.26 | 4.41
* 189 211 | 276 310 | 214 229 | 0.050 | 4.34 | 4.4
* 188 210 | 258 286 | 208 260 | 0.110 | 4.33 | 3.94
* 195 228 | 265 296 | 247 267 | 0.323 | 4.26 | 4.27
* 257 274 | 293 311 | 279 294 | -0.089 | 3.57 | 4.38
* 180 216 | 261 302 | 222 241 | 0.072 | 4.31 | 4.19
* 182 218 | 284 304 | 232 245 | 0.166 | 4.3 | 4.41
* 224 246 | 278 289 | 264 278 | 0.050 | 3.85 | 4.38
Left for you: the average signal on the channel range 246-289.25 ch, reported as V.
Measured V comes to 3.73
